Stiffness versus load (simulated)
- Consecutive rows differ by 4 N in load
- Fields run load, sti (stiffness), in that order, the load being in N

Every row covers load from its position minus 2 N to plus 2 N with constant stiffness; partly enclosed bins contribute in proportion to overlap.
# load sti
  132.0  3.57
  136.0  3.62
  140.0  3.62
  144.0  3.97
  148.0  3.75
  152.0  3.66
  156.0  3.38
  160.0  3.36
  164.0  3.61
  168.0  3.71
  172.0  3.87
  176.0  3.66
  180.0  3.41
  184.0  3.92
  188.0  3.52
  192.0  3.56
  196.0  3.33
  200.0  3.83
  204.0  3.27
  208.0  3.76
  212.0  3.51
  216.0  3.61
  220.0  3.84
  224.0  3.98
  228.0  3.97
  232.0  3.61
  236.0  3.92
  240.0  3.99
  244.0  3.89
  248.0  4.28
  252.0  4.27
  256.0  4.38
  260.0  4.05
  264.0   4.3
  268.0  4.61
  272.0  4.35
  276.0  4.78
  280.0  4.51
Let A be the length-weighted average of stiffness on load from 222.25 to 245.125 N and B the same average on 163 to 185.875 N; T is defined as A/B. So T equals 1.05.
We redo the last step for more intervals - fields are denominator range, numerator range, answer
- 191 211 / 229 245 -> 1.09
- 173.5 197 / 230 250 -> 1.10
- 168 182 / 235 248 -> 1.09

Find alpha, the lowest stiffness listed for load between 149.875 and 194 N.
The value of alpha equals 3.36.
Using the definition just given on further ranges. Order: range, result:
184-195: 3.52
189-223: 3.27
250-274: 4.05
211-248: 3.51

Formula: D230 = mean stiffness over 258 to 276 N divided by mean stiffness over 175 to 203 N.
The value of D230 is 1.22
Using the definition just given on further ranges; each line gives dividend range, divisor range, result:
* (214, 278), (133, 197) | 1.13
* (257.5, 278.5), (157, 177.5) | 1.22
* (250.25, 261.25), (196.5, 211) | 1.18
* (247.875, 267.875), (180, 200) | 1.19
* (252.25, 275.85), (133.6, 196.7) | 1.20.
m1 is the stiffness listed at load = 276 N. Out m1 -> 4.78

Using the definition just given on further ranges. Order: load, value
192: 3.56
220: 3.84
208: 3.76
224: 3.98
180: 3.41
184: 3.92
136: 3.62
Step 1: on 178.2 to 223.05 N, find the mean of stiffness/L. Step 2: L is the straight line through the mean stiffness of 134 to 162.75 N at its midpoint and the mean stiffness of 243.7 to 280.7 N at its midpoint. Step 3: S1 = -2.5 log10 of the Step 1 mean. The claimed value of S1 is 0.101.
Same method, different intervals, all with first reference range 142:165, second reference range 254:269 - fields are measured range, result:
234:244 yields 0.062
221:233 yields 0.060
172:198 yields 0.068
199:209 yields 0.104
